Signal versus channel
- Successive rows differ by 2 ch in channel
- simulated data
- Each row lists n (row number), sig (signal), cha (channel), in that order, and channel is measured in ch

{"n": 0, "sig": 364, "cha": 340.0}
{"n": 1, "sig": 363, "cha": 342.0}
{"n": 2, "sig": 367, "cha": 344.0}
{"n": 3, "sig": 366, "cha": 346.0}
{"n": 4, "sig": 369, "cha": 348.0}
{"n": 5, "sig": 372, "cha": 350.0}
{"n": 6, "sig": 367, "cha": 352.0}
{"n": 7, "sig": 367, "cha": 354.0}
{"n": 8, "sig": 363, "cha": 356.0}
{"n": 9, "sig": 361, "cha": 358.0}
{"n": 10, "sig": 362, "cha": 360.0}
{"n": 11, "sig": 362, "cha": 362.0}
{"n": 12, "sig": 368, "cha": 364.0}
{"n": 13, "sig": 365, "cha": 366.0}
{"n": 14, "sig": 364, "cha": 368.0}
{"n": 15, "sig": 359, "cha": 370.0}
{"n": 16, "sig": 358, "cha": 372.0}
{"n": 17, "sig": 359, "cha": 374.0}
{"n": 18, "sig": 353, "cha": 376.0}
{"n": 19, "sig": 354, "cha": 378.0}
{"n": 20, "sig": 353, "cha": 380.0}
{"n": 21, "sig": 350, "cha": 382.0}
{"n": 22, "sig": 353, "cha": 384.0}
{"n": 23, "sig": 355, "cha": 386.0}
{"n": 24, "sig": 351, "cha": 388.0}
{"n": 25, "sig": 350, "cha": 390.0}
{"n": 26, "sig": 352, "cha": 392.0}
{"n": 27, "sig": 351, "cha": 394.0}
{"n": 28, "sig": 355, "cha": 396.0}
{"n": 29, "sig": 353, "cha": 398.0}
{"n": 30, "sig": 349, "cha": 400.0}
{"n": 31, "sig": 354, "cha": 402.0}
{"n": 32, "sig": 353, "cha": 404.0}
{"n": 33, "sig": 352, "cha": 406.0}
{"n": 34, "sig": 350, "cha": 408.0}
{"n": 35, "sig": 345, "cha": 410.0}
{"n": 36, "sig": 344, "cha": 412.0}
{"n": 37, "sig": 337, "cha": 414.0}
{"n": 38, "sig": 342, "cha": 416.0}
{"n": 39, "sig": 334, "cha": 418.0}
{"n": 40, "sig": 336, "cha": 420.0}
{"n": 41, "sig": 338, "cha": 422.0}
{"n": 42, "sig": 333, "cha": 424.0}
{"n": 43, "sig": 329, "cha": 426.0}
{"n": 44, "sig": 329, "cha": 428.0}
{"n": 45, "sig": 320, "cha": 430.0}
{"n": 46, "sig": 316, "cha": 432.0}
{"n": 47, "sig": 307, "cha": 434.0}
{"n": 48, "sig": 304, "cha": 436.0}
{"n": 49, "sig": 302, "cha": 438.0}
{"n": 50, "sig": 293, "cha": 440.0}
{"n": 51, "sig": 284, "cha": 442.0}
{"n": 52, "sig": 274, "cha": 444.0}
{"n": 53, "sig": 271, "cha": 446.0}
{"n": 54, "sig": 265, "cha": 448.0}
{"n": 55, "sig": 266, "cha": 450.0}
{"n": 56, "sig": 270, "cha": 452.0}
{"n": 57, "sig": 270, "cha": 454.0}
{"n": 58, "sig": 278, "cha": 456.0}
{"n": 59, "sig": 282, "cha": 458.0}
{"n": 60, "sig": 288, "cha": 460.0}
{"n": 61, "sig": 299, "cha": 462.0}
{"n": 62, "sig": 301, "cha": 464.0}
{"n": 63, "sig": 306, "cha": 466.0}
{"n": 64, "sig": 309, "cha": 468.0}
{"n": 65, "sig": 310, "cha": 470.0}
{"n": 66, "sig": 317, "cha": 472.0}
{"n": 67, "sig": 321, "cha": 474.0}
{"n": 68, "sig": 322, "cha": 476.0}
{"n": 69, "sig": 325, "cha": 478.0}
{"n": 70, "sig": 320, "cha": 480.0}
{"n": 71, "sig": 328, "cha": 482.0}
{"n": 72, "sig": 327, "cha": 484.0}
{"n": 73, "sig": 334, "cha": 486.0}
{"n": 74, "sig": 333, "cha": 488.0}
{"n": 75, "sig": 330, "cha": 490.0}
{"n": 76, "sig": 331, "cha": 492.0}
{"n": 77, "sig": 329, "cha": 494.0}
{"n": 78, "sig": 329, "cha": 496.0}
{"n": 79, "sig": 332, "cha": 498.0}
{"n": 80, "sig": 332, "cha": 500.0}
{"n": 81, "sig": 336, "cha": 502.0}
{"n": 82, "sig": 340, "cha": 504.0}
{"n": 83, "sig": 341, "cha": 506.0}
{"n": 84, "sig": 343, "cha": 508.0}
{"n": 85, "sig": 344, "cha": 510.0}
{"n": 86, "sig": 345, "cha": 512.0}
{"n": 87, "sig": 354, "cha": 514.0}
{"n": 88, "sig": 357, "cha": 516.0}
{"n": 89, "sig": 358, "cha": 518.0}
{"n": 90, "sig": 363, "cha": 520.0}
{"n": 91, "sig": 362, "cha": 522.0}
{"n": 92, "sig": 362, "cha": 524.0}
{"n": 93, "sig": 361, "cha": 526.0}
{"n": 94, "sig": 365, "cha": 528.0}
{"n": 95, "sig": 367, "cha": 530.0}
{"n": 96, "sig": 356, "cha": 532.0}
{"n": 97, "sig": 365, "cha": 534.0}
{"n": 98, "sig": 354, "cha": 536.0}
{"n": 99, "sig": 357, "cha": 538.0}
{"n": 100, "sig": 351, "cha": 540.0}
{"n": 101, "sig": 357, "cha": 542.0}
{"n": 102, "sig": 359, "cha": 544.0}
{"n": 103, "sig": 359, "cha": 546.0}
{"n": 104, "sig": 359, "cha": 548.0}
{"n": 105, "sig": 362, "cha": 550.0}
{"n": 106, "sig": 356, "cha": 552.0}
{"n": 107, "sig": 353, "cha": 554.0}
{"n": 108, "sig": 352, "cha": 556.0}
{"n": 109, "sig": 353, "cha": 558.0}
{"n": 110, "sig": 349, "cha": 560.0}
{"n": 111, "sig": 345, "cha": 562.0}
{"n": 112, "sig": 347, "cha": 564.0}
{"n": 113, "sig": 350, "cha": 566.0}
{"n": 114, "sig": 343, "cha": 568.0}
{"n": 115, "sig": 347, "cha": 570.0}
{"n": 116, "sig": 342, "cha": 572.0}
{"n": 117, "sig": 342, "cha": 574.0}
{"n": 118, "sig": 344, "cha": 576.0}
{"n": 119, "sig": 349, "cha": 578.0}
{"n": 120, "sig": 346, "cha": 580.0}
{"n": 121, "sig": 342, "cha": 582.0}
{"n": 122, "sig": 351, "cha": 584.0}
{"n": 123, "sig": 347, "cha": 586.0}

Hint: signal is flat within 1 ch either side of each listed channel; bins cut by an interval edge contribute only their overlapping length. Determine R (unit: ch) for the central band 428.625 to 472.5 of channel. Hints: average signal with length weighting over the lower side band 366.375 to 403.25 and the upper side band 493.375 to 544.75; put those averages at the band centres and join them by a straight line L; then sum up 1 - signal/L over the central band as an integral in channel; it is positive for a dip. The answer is 7.49 ch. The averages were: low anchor 354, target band 292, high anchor 351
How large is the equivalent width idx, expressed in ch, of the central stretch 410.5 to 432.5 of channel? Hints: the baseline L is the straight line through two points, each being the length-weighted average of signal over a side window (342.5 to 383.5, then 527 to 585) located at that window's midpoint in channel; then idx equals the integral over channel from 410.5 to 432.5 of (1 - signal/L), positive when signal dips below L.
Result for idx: 1.6 ch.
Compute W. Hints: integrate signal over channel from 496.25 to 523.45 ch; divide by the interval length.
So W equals 346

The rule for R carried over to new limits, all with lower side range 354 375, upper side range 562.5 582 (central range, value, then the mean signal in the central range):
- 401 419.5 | 0.7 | 345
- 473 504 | 2.0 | 329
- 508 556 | -1.2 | 357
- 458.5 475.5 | 2.3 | 306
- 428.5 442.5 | 2.0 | 305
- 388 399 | 0.2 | 352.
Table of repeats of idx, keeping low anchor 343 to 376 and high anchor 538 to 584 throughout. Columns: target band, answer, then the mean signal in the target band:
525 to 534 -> -0.25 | 363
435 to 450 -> 3.14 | 283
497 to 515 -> 0.68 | 341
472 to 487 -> 1.31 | 325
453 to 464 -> 2.23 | 285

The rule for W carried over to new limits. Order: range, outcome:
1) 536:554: 357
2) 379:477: 321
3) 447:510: 314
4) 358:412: 355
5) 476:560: 347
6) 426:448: 300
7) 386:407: 352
